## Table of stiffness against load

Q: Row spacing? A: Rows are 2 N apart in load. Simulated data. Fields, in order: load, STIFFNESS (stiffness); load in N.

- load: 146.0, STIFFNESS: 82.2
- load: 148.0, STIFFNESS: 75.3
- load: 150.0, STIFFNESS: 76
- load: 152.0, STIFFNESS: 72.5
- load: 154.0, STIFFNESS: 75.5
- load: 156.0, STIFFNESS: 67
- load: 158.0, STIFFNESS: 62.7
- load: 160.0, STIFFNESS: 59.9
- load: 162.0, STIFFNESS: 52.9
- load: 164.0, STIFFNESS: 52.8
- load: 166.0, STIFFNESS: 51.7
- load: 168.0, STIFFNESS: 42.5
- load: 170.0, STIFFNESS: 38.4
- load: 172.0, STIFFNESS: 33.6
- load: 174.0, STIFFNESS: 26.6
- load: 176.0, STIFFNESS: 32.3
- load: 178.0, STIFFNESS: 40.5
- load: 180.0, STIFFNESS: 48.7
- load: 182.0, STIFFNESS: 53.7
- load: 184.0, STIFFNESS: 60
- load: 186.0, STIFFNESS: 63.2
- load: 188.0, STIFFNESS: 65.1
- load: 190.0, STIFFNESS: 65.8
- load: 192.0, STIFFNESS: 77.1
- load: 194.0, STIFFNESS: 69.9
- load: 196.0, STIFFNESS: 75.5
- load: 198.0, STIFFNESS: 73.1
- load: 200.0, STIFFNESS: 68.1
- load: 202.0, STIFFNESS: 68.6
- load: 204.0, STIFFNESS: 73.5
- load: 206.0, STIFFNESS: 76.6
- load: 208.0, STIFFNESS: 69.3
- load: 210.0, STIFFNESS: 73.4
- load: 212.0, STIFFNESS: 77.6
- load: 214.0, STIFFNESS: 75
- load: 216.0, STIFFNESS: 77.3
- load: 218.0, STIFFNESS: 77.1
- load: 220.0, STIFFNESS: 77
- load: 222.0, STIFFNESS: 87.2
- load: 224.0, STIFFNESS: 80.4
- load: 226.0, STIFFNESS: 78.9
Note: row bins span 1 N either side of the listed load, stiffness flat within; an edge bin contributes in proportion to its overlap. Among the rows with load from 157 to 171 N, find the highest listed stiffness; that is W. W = 62.7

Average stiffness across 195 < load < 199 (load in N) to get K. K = 74.3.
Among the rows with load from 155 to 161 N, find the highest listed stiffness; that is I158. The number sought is 67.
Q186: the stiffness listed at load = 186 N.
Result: 63.2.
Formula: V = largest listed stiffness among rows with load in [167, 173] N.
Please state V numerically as 42.5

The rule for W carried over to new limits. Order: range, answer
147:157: 76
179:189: 65.1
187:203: 77.1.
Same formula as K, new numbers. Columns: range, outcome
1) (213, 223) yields 78.7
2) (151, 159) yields 69.4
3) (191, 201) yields 72.7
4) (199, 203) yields 68.3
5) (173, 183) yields 40.4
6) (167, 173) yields 38.2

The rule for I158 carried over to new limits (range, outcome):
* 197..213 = 77.6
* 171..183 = 53.7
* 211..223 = 87.2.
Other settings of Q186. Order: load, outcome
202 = 68.6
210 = 73.4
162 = 52.9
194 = 69.9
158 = 62.7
